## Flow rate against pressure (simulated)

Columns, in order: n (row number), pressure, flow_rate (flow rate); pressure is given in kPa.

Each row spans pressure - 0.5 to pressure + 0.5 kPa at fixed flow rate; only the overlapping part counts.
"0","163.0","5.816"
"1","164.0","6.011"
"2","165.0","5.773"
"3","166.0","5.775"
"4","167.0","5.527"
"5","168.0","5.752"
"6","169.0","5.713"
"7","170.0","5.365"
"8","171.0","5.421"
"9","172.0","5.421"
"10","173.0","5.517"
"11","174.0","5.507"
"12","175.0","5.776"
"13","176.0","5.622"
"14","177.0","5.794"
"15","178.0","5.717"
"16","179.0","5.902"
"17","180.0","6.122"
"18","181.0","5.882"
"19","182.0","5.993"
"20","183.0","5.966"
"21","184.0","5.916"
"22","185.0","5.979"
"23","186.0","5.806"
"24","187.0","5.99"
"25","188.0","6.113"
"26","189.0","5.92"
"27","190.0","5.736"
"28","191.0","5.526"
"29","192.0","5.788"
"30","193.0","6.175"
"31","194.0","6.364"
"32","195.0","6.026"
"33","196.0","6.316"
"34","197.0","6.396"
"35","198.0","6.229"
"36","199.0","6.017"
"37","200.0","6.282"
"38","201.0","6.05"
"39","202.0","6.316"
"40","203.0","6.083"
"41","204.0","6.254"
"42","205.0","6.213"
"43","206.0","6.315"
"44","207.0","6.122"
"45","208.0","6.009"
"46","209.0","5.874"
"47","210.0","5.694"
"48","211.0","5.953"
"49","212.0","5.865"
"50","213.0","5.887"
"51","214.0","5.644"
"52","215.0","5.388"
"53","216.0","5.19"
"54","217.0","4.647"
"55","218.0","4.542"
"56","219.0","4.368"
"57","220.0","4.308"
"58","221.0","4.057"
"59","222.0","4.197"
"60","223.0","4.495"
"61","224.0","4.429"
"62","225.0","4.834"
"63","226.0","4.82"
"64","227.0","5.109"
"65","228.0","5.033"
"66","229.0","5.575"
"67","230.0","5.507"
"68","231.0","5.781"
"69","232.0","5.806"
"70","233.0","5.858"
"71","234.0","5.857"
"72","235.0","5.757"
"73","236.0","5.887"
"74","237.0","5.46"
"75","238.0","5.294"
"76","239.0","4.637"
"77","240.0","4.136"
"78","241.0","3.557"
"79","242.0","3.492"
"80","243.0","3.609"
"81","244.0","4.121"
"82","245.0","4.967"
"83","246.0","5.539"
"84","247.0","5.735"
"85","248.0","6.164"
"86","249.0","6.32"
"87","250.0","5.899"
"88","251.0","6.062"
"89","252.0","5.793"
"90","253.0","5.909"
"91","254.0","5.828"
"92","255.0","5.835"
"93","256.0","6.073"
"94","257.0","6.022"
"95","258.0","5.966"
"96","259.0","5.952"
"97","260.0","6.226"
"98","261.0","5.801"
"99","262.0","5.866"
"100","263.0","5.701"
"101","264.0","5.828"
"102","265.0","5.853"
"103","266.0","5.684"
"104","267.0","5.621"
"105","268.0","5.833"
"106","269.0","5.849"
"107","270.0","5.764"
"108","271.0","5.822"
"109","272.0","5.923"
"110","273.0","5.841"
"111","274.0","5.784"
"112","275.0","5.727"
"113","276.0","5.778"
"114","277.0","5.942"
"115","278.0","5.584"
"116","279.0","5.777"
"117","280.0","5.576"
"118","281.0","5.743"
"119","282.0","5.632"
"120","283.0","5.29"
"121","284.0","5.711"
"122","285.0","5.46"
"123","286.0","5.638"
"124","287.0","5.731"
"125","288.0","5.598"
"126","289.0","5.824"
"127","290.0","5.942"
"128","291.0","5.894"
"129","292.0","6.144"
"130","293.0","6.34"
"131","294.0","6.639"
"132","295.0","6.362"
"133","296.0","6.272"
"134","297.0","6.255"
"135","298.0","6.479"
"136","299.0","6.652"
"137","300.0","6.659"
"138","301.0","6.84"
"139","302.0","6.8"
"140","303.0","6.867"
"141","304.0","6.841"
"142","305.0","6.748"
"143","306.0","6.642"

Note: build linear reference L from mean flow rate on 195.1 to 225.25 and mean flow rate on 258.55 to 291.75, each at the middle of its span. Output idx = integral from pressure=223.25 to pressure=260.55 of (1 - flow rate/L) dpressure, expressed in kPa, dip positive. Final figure 1.9 kPa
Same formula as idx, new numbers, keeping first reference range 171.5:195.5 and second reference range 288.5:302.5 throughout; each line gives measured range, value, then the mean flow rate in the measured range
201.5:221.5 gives 1.5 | 5.54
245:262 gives 0.7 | 5.91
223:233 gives 1.4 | 5.21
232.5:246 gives 2.8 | 4.84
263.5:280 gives 1.3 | 5.78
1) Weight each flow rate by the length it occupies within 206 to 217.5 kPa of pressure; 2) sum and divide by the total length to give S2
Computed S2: 5.69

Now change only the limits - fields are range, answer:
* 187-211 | 6.07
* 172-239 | 5.64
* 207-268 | 5.37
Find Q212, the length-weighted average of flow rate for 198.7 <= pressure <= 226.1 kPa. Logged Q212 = 5.43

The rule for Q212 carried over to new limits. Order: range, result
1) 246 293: 5.83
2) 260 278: 5.81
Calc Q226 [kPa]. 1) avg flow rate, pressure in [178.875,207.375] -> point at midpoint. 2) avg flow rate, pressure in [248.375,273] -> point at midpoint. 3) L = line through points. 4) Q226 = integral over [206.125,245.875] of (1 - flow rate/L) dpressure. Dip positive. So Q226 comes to 5.9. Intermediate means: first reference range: 6.06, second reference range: 5.89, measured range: 5.09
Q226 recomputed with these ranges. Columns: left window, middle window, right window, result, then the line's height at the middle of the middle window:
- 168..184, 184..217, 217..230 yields -5.0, 5.18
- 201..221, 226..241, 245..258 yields 1.1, 5.76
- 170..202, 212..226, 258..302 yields 2.6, 5.92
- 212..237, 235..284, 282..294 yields -0.4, 5.51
